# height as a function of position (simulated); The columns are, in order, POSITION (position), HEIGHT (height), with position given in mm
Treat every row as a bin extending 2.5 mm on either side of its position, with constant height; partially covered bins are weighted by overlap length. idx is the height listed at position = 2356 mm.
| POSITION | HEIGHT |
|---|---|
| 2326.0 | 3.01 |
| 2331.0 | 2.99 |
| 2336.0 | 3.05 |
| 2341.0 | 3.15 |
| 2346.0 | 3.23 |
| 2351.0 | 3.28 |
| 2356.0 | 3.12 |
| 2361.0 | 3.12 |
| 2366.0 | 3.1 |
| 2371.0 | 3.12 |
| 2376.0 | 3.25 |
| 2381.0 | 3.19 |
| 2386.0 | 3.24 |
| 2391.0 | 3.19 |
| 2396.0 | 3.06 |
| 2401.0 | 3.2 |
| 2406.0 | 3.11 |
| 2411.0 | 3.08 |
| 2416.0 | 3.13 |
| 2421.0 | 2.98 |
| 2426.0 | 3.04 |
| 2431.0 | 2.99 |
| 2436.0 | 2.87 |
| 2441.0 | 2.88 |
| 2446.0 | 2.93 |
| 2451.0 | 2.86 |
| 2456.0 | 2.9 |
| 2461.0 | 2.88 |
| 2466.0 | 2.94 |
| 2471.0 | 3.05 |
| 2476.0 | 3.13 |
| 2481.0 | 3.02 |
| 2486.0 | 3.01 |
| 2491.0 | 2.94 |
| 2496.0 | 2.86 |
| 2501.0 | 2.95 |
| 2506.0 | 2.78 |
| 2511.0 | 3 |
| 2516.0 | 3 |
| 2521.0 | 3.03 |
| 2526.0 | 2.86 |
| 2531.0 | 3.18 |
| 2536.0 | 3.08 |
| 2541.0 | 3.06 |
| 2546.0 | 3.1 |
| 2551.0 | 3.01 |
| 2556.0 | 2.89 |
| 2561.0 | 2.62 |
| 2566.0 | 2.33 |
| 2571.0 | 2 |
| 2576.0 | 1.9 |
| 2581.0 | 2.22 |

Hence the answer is 3.12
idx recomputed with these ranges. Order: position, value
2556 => 2.89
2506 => 2.78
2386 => 3.24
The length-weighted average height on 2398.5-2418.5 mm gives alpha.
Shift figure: 3.13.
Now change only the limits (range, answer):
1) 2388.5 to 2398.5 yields 3.12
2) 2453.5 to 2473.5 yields 2.94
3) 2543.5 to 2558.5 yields 3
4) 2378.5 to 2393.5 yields 3.21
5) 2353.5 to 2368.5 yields 3.11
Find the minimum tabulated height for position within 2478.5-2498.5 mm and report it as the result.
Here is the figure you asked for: 2.86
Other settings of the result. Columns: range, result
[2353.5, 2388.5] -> 3.1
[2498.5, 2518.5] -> 2.78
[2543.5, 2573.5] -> 2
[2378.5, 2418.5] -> 3.06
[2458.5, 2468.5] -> 2.88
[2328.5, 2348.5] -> 2.99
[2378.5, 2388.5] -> 3.19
